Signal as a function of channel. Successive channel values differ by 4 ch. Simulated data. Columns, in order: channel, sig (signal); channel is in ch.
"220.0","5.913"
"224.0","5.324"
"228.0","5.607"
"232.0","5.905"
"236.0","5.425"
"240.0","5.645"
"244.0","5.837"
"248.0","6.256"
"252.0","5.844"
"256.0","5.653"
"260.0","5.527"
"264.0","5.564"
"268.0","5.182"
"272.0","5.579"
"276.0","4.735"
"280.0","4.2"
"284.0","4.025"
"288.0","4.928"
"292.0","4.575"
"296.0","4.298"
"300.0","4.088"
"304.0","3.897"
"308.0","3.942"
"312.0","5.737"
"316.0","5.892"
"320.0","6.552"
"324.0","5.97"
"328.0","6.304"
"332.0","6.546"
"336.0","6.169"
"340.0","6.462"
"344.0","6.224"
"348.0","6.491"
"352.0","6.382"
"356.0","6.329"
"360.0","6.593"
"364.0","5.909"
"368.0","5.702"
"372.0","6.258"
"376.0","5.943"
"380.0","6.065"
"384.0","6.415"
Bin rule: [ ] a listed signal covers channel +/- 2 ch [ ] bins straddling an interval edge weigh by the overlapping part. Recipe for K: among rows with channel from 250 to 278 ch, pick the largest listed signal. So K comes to 5.844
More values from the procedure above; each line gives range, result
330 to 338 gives 6.546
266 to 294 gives 5.579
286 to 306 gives 4.928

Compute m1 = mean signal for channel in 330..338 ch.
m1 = 6.36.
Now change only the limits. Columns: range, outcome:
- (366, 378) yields 5.97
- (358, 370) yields 6.07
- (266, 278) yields 5.17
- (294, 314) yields 4.39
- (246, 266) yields 5.77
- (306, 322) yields 5.53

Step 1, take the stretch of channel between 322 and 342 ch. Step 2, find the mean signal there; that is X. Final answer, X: 6.29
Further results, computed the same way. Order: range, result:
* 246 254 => 6.05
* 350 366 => 6.3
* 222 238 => 5.57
